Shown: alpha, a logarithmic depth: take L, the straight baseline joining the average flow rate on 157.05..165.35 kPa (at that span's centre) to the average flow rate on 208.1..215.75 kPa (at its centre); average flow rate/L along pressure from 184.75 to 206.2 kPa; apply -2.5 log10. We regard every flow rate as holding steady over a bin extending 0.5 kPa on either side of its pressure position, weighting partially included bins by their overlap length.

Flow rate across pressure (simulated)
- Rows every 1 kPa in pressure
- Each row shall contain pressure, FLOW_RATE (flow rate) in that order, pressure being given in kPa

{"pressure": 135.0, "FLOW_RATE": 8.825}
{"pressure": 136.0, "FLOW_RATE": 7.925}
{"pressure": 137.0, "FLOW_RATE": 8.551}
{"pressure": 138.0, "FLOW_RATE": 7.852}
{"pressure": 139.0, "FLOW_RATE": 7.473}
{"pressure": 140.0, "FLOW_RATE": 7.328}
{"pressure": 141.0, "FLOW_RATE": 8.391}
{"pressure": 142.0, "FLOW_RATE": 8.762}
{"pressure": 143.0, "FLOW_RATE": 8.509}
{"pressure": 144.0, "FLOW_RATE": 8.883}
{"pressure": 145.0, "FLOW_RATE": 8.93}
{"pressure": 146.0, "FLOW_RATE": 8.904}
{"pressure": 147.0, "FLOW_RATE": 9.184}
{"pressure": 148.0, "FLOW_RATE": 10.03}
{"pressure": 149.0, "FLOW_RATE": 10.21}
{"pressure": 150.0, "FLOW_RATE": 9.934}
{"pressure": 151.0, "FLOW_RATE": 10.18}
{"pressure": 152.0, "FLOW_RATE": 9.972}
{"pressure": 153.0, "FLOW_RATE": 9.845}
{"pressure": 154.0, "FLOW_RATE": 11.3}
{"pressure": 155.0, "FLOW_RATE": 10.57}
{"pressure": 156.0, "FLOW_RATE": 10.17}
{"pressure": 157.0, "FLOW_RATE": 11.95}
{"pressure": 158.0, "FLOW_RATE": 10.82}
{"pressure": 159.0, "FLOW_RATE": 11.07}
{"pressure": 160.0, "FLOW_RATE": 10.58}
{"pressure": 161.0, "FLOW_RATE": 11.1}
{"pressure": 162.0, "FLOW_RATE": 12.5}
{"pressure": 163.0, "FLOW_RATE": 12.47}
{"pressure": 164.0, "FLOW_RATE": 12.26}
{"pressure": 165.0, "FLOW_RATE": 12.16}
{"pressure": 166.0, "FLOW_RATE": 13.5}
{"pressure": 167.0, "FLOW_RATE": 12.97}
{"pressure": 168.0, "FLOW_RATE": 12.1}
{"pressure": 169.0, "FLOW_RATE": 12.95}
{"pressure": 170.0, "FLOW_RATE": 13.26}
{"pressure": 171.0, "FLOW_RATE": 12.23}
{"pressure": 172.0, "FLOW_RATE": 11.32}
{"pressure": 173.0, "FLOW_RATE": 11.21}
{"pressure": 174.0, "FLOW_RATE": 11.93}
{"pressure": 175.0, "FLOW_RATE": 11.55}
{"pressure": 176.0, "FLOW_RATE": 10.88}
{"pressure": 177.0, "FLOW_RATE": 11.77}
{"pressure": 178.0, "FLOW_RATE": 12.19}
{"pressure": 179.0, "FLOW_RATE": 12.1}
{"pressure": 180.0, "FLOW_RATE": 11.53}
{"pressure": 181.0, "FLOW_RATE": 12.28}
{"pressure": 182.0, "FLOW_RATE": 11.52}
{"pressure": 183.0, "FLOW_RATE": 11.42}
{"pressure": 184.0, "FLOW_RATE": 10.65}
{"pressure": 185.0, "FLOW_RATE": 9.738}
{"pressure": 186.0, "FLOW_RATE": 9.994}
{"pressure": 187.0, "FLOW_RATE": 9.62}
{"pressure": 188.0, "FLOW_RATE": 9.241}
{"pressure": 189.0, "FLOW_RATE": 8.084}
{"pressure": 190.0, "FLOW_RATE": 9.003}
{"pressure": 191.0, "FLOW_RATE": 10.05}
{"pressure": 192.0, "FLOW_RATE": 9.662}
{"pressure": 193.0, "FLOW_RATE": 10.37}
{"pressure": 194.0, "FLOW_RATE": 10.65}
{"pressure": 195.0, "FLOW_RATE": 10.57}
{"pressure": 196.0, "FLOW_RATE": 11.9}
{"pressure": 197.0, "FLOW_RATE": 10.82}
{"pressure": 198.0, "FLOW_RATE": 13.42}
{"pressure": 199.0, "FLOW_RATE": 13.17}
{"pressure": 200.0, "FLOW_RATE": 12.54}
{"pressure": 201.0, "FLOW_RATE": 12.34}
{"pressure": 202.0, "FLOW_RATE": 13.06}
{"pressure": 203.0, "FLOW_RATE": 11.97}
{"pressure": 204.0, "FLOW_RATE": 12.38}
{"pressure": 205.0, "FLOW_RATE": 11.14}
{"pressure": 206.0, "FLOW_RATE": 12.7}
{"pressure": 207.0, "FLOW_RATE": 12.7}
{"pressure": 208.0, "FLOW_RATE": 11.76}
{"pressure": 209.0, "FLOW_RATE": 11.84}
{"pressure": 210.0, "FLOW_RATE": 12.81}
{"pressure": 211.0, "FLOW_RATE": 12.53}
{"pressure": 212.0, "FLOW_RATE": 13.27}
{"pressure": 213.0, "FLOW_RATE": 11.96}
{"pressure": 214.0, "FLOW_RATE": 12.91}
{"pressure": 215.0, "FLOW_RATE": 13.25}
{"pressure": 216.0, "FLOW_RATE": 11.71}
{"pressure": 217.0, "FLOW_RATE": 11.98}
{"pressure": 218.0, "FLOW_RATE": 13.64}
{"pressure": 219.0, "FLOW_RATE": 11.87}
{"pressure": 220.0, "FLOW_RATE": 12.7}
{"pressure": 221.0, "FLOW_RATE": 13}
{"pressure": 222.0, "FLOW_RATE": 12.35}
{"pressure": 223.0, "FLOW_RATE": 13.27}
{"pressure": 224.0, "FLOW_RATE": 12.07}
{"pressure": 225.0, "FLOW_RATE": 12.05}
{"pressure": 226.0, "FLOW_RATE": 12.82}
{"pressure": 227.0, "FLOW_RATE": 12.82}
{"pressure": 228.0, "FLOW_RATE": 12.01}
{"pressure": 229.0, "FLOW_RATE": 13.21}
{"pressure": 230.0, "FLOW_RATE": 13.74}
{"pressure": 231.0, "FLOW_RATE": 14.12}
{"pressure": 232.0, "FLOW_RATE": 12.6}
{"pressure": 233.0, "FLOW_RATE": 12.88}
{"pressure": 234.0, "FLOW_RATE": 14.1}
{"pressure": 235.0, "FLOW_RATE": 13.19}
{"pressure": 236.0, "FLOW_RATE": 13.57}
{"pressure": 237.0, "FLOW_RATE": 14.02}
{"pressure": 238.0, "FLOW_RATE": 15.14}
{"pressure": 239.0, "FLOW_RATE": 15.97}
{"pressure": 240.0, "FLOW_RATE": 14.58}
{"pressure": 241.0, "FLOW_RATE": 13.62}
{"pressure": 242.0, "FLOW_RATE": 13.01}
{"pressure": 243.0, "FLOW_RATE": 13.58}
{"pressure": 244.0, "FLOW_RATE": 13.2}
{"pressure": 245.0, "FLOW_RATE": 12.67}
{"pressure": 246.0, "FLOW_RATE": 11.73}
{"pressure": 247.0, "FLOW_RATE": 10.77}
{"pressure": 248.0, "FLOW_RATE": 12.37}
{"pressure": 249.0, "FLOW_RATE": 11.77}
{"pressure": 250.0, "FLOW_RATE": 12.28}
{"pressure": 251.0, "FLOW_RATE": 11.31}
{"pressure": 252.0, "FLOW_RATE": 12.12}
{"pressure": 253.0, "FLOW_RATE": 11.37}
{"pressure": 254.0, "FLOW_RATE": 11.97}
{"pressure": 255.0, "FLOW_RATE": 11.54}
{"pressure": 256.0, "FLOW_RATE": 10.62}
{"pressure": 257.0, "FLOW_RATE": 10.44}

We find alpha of 0.12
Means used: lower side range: 11.6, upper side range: 12.6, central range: 11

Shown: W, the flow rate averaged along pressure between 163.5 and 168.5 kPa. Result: 12.6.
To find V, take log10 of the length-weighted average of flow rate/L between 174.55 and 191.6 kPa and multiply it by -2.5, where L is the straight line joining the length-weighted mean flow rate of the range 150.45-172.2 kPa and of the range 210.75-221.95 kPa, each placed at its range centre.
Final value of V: 0.13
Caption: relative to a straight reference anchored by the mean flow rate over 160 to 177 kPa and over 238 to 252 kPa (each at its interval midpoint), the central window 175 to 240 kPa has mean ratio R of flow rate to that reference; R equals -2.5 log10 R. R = 0.035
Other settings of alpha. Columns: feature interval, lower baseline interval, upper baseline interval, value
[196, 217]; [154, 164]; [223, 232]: 0.00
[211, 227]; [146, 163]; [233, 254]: -0.02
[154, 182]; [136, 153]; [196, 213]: -0.15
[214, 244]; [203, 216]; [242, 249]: -0.07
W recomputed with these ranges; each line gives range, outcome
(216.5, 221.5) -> 12.6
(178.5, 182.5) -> 11.9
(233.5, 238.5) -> 14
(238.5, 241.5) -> 14.7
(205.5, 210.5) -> 12.4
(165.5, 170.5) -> 13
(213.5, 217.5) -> 12.5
